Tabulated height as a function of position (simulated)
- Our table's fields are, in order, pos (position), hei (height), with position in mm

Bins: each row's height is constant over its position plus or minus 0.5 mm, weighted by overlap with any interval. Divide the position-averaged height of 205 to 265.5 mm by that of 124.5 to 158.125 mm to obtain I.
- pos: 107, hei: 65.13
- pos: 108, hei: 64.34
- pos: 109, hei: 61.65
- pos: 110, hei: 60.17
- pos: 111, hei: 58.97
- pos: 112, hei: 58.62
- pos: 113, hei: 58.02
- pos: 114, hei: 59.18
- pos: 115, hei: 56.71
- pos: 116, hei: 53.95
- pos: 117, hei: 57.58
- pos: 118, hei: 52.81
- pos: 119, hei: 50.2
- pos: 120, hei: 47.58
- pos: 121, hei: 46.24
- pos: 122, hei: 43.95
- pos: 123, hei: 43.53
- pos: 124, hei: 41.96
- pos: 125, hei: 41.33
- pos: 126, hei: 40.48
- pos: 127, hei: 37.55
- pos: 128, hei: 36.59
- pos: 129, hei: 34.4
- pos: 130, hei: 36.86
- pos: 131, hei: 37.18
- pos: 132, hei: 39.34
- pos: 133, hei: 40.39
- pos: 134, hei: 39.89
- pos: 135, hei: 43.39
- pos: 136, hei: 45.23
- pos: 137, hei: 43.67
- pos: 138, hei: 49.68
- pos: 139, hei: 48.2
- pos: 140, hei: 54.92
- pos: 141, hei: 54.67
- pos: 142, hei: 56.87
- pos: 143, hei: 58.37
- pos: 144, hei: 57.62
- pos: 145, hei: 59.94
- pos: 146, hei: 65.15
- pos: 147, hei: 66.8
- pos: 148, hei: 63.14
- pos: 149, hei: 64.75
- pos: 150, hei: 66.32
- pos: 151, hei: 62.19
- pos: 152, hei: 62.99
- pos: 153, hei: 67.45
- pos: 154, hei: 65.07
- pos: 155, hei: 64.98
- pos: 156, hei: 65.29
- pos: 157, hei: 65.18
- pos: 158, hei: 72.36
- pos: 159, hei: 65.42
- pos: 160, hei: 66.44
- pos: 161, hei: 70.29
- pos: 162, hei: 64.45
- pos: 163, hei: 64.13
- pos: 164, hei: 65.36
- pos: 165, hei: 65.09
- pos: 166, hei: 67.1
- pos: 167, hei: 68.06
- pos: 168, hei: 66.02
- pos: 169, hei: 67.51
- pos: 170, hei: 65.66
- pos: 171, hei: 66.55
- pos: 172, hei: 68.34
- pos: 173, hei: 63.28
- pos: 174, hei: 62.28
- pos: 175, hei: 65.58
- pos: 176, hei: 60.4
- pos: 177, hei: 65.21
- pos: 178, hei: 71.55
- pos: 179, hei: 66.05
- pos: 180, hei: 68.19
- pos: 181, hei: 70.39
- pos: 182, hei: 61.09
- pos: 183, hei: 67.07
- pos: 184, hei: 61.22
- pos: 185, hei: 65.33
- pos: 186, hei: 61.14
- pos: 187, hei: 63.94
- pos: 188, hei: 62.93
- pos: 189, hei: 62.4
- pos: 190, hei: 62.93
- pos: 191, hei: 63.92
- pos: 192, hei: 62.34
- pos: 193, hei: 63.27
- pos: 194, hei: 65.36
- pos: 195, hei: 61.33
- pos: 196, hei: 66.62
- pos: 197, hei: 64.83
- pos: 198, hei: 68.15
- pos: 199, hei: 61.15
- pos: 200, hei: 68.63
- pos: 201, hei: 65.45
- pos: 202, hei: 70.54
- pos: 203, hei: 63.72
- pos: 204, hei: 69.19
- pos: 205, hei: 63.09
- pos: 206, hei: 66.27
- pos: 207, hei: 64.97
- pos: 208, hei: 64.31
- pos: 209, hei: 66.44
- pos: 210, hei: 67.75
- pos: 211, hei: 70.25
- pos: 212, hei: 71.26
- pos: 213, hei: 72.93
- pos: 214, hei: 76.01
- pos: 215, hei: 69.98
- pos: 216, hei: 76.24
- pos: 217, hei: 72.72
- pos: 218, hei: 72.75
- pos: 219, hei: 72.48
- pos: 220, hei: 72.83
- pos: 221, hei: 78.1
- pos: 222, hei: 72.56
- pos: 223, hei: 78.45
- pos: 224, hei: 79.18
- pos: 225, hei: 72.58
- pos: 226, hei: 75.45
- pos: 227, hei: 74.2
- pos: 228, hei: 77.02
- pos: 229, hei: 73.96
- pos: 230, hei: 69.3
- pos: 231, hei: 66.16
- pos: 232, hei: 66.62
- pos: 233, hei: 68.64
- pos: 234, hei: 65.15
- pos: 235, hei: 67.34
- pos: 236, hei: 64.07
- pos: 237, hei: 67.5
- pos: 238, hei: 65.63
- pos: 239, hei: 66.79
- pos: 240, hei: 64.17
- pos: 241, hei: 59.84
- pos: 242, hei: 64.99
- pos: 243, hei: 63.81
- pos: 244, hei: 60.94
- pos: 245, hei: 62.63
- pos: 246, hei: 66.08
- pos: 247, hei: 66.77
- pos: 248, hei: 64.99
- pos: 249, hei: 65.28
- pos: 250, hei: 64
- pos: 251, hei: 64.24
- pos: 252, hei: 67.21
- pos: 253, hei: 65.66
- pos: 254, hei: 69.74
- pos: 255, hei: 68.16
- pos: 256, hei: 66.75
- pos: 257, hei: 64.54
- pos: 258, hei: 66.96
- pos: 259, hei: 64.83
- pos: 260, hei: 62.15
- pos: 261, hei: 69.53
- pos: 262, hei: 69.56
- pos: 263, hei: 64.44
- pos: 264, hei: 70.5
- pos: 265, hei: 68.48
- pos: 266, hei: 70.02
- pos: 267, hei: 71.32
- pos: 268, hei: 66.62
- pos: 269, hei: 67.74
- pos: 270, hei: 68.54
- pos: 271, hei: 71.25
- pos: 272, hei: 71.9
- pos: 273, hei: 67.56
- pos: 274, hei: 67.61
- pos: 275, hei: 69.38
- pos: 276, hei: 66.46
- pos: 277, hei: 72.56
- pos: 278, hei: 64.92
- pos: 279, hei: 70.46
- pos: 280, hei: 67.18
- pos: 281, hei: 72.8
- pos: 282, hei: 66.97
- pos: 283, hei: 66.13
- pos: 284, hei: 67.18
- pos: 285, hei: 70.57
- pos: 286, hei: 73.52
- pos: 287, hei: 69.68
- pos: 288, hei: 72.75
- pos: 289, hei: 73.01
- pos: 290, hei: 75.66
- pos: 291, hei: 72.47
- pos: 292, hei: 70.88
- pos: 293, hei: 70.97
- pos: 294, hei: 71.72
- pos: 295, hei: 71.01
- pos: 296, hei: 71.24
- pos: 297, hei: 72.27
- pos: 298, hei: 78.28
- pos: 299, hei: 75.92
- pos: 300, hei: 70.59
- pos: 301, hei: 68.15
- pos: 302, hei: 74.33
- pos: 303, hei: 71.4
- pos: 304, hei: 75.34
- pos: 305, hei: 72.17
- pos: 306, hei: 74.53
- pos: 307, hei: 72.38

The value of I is 1.29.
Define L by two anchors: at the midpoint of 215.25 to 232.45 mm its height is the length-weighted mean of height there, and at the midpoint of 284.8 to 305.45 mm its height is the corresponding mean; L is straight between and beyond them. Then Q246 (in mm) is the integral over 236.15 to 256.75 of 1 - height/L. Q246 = 2.2 mm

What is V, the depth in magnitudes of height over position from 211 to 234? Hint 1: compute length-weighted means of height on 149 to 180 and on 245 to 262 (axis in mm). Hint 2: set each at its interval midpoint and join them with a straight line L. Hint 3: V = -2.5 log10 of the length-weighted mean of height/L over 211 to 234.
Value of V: -0.11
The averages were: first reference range 65.9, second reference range 66.1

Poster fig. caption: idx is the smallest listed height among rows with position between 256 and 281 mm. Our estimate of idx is 62.15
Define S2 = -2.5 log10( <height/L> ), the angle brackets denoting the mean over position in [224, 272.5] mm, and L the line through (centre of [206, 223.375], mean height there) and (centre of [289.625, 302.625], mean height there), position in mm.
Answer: 0.070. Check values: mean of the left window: 71.6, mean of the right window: 72.5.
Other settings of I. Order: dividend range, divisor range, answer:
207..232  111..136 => 1.57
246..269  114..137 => 1.51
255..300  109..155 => 1.34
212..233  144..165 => 1.12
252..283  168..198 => 1.05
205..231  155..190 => 1.10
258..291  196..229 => 0.98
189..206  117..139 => 1.51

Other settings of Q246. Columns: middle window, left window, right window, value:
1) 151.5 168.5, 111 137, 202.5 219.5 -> -3.23 mm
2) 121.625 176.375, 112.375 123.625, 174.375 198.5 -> 1.15 mm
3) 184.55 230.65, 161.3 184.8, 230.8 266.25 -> -2.08 mm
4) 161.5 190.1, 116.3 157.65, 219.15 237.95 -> -2.43 mm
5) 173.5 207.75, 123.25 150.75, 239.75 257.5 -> -4.93 mm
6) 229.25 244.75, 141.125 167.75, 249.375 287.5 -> 0.37 mm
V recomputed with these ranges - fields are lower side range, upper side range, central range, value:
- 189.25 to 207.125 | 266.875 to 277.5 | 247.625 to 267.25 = 0.02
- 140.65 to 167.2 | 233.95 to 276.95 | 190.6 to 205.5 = 0.00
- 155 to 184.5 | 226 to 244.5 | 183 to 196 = 0.05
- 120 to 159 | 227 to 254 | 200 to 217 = -0.11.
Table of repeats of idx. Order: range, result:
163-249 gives 59.84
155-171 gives 64.13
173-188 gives 60.4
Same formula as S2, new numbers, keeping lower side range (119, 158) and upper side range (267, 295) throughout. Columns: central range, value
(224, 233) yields -0.14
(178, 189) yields -0.13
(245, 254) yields 0.01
